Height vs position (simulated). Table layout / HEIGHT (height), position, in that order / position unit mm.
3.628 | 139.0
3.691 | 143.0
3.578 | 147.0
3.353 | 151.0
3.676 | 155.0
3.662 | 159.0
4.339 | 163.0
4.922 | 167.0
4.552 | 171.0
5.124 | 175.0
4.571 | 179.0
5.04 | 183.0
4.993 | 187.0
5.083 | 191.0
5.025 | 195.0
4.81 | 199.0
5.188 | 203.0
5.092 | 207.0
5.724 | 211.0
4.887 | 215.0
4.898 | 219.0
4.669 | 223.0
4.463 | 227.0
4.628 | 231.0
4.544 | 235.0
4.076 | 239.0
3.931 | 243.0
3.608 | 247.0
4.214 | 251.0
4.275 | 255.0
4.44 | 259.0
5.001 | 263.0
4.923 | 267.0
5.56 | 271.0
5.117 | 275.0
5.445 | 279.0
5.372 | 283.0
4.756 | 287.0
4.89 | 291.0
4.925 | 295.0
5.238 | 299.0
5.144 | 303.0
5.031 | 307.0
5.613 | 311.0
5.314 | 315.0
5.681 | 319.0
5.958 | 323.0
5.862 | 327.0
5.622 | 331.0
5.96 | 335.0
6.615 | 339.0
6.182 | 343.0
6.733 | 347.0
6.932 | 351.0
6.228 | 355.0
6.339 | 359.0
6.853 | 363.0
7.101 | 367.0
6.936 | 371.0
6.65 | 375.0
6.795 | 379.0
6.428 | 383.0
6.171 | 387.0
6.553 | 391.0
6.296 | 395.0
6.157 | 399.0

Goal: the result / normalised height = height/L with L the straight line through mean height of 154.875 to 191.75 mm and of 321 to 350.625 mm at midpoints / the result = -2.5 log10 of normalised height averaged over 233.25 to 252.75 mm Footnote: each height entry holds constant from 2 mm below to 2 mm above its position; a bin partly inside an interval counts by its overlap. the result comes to 0.29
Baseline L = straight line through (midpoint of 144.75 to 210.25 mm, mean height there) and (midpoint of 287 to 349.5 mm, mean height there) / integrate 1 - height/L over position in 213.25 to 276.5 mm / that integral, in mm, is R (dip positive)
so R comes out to 6.4 mm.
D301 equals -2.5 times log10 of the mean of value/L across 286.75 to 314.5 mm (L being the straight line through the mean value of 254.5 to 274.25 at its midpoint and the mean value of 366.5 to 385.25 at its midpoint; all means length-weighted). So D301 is 0.08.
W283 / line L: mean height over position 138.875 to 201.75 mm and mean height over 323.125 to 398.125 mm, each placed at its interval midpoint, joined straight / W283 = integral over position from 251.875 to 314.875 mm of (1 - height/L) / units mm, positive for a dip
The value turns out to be 6.5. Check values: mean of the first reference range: 4.41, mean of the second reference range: 6.44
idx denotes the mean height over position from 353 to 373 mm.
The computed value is 6.69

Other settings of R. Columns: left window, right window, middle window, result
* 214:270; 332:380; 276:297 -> 0.9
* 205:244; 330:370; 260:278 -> 0.7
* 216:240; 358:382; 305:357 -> 1.7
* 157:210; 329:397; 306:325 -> 1.6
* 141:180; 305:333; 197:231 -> -2.4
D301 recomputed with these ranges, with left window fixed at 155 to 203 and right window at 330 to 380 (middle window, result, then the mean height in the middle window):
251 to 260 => 0.27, 4.32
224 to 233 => 0.15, 4.56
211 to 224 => 0.03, 4.97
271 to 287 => 0.09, 5.27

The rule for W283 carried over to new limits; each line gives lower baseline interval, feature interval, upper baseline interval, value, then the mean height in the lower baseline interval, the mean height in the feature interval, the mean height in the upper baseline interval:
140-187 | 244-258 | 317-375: 3.22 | 4.25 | 4.05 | 6.37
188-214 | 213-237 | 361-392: 2.99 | 5.14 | 4.68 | 6.69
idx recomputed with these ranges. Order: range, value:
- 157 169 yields 4.31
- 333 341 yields 6.29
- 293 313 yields 5.19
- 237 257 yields 4.02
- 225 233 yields 4.55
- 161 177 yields 4.73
